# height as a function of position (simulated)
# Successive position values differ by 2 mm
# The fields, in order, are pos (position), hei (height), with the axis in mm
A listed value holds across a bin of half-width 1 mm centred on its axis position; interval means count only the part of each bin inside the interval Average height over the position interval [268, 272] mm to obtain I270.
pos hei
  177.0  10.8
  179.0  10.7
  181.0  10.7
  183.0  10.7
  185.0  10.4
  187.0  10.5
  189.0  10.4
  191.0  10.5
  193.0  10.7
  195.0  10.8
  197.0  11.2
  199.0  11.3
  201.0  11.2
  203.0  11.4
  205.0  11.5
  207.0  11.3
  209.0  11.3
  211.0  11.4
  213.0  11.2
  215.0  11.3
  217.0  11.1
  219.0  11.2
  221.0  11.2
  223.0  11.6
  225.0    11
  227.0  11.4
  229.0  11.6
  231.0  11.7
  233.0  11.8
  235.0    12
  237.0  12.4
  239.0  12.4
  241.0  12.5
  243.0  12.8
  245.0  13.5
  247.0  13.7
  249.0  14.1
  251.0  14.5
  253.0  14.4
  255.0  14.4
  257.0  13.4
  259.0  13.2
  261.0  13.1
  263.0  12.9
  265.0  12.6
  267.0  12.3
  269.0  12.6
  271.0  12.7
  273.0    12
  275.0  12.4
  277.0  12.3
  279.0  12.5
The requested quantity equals 12.6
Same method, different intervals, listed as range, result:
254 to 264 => 13.4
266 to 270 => 12.4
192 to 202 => 11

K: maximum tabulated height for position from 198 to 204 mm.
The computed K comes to 11.4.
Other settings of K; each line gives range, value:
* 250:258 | 14.5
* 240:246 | 13.5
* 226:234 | 11.8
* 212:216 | 11.3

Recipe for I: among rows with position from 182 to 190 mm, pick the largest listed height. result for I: 10.7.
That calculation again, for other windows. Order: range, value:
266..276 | 12.7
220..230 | 11.6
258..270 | 13.2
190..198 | 11.2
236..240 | 12.4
